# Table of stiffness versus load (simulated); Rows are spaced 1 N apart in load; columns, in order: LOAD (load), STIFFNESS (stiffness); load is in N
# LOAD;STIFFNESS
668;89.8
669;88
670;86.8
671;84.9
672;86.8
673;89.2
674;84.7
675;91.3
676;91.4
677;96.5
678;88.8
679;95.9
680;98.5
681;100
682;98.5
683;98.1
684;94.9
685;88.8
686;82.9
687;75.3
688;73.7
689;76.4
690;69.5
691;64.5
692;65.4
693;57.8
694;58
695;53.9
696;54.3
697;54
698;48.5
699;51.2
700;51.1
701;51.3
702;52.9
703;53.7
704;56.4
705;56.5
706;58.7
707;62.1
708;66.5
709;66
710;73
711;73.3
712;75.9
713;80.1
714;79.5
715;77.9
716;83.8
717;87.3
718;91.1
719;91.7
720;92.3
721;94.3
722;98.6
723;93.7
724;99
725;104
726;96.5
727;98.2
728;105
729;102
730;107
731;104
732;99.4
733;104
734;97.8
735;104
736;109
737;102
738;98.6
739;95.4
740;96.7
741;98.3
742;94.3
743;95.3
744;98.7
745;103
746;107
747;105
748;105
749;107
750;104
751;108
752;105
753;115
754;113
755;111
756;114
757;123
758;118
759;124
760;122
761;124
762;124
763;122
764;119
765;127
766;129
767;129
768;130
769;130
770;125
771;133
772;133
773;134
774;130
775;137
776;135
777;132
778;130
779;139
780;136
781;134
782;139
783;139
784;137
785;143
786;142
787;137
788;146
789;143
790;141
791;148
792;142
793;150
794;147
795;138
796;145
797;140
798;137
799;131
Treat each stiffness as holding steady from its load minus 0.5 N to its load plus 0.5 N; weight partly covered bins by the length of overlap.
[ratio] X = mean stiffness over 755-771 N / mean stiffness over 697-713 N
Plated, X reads 2.1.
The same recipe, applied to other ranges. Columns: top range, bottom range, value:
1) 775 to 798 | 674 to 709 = 1.95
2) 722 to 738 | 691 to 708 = 1.81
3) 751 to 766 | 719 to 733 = 1.19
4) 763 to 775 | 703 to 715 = 1.90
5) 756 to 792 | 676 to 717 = 1.84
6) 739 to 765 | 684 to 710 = 1.76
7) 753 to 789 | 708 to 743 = 1.39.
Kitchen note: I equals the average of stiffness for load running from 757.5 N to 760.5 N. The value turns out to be 121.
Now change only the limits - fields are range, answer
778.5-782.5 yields 137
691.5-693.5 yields 61.6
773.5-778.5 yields 133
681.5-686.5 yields 92.6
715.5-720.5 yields 89.2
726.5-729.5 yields 102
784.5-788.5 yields 142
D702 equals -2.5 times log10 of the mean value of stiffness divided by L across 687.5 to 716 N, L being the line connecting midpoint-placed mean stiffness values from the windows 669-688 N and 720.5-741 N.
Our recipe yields 0.44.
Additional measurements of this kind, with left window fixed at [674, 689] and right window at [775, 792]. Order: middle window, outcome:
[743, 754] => 0.16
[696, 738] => 0.31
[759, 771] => 0.04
